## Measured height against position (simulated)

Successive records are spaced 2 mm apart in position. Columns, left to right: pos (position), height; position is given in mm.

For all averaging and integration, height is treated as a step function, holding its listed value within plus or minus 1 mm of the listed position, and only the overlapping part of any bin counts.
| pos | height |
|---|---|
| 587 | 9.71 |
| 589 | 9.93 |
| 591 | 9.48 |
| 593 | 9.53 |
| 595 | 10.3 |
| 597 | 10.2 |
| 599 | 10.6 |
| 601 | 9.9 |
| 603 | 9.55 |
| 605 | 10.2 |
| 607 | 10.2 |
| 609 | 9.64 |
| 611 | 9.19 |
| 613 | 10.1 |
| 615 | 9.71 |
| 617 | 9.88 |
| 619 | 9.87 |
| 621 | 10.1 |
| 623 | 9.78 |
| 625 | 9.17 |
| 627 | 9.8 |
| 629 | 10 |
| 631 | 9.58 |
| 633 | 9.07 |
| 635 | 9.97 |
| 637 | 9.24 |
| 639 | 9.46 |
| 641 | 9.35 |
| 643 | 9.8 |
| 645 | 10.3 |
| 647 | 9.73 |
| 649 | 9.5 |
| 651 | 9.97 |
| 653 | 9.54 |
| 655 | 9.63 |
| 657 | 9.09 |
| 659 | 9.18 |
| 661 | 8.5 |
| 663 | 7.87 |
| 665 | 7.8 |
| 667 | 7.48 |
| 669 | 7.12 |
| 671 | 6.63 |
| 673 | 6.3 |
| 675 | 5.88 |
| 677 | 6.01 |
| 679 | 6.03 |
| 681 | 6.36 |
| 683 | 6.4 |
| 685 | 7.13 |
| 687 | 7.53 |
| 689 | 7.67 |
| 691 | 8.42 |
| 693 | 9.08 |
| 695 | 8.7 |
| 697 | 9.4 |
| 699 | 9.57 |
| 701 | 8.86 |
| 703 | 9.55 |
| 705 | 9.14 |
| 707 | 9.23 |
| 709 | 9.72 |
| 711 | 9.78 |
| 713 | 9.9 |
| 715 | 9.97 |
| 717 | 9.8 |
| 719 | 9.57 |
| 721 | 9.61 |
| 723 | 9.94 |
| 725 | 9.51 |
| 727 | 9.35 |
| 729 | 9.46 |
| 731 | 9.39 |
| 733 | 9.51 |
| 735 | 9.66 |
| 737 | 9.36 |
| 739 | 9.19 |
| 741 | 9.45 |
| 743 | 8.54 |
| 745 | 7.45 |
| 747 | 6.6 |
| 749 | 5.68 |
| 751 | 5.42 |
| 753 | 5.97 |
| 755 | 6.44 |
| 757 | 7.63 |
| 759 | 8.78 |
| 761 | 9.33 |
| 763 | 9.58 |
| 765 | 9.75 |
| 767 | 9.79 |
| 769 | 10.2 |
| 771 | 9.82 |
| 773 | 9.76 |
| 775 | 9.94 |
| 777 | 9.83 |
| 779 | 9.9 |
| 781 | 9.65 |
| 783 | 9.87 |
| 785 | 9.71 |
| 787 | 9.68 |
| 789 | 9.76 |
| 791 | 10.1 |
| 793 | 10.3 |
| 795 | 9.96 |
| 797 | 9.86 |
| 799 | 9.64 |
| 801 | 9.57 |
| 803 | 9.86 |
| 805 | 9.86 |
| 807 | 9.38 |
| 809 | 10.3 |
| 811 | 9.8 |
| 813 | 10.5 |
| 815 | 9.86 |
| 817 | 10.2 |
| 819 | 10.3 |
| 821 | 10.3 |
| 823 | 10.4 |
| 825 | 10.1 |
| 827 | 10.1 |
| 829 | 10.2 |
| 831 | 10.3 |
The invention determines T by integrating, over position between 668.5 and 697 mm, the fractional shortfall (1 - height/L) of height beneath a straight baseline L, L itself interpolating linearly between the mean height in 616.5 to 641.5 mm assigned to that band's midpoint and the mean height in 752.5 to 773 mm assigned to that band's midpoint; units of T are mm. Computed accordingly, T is 6.6 mm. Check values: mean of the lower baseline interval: 9.64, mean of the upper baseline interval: 8.85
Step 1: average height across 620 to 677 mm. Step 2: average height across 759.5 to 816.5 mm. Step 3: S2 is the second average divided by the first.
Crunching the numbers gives 1.1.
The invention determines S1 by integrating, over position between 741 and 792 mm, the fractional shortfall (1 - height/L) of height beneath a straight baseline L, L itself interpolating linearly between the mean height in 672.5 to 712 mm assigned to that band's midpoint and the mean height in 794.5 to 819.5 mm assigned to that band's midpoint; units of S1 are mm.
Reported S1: 2.8 mm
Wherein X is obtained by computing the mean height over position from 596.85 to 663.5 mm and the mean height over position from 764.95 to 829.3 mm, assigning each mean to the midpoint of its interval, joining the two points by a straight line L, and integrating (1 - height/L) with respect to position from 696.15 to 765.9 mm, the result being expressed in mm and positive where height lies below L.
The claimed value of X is 6.9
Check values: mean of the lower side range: 9.64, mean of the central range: 8.86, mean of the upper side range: 9.95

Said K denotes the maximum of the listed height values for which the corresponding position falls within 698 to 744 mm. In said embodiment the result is 9.97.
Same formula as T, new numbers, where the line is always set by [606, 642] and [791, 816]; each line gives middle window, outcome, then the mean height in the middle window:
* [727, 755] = 4.9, 8.11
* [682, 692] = 2.4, 7.43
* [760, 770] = 0.1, 9.73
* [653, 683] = 7.0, 7.46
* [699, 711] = 0.5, 9.36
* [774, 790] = 0.2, 9.79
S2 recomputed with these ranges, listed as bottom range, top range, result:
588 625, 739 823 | 0.94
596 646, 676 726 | 0.89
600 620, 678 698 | 0.78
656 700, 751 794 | 1.21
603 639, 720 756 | 0.86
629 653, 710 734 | 1.00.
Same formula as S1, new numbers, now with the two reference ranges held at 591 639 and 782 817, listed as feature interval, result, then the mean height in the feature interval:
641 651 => 0.0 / 9.8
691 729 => 1.5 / 9.45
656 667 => 1.6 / 8.4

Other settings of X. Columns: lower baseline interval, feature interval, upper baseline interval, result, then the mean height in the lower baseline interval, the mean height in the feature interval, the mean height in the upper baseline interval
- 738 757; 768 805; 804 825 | -4.1 mm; 7.22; 9.86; 10.1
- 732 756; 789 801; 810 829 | -0.7 mm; 7.77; 9.92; 10.2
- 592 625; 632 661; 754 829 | 1.0 mm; 9.9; 9.52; 9.73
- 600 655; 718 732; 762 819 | 0.4 mm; 9.72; 9.55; 9.88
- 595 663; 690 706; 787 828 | 1.2 mm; 9.67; 9.09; 10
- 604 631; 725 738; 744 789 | -0.7 mm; 9.81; 9.46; 8.7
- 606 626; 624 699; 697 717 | 9.2 mm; 9.76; 8.47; 9.53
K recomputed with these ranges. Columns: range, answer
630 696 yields 10.3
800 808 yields 9.86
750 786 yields 10.2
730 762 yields 9.66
